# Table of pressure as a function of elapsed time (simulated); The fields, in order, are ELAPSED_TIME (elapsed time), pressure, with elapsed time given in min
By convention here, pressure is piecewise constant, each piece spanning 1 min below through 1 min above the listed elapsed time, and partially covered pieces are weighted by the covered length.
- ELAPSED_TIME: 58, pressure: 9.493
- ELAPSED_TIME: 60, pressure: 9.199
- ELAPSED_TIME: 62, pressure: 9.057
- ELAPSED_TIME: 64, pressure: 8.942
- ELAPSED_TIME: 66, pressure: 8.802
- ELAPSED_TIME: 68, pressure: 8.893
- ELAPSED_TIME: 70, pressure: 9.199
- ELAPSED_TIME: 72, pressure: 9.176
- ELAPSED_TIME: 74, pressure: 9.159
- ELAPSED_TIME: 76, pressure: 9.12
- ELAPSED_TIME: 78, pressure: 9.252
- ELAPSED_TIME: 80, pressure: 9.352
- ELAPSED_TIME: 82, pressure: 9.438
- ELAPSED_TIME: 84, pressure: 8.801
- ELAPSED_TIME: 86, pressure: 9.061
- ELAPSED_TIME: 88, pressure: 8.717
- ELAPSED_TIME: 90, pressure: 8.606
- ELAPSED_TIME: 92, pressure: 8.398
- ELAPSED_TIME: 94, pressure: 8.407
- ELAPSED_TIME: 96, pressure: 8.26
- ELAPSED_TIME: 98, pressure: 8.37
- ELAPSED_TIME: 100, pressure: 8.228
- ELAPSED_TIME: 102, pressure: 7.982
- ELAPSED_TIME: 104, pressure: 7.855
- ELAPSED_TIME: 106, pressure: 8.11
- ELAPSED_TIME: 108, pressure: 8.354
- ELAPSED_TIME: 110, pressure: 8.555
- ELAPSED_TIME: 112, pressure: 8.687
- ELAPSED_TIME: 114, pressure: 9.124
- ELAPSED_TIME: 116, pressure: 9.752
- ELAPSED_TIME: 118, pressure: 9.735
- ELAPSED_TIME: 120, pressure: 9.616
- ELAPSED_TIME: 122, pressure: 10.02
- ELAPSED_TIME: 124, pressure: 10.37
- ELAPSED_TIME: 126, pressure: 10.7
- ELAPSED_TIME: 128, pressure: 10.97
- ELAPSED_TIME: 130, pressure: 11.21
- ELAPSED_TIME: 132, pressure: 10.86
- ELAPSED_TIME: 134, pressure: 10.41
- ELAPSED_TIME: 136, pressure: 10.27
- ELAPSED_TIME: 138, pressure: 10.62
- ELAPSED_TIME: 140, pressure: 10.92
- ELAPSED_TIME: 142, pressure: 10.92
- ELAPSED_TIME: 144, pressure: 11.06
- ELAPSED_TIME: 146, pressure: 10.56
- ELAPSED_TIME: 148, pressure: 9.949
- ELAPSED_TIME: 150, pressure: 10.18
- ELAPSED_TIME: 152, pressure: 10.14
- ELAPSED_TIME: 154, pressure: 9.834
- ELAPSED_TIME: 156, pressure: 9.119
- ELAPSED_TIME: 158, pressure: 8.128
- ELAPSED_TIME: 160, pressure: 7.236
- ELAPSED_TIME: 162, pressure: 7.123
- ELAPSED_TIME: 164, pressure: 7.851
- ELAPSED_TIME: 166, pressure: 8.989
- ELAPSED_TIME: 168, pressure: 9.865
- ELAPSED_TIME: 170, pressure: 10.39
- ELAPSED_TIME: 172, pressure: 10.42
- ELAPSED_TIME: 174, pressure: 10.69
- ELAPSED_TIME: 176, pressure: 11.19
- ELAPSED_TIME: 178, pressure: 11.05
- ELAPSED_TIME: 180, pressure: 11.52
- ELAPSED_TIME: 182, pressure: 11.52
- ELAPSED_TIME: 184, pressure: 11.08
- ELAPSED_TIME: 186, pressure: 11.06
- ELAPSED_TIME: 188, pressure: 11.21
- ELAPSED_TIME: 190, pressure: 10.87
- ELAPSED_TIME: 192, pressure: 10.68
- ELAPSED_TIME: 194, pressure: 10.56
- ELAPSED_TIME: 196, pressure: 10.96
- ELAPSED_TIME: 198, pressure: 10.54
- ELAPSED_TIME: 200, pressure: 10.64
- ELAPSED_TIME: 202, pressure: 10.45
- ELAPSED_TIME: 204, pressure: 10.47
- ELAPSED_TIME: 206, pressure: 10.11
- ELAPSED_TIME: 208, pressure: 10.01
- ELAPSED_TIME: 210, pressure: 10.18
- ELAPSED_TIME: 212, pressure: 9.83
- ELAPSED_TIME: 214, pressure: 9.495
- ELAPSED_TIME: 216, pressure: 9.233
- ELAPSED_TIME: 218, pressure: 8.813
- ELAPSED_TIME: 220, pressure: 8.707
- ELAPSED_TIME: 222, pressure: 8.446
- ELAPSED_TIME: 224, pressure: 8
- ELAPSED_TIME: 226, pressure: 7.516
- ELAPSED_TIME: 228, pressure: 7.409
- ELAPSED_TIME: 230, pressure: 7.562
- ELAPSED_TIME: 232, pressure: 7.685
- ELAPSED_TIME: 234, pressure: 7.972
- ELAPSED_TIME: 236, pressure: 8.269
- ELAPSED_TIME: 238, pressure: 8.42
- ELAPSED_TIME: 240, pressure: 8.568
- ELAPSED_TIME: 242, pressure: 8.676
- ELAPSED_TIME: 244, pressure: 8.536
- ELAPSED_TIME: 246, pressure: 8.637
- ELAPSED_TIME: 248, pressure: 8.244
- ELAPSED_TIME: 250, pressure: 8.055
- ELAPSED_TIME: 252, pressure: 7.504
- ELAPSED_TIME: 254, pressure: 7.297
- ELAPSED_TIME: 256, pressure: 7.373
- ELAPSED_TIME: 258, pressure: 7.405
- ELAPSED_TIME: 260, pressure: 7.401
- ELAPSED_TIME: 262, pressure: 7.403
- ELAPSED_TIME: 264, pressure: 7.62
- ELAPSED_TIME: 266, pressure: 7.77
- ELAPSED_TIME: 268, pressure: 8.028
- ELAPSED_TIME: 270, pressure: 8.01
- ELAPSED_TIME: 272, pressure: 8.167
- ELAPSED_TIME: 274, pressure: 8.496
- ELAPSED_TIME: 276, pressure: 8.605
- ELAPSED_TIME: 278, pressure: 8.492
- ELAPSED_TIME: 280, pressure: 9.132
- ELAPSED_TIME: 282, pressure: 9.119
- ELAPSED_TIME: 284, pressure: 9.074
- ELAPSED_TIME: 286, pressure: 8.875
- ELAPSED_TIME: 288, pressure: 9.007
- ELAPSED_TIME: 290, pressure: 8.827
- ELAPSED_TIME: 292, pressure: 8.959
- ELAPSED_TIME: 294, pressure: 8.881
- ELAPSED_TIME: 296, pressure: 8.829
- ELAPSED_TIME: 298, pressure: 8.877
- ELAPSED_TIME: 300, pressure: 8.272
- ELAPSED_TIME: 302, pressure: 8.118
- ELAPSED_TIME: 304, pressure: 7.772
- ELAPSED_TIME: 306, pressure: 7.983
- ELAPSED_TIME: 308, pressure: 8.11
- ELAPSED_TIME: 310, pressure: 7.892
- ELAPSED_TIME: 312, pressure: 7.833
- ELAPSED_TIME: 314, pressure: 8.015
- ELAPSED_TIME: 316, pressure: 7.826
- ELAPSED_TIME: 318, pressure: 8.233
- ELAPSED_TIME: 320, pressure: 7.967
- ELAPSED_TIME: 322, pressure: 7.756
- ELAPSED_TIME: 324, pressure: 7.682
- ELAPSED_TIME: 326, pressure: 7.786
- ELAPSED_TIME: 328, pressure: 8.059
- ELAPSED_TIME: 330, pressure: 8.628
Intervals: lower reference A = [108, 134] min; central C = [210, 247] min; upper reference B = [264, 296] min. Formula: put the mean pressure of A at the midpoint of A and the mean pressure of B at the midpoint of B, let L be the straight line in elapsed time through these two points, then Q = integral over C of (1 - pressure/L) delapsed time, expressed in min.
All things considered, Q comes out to 2.3 min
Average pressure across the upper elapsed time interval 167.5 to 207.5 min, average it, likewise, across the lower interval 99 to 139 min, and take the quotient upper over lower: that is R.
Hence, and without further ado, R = 1.1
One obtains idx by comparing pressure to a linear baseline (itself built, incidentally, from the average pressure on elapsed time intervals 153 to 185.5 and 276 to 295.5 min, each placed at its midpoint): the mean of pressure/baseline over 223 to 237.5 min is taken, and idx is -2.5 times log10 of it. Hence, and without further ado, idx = 0.19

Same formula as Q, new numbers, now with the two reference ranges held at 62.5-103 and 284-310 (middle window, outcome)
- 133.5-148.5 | -3.23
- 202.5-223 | -2.15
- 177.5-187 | -2.81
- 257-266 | 1.14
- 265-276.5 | 0.55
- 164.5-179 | -2.64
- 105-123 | -0.69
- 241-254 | 0.61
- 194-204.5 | -2.36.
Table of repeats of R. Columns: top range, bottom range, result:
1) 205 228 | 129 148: 0.84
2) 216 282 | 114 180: 0.81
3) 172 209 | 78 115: 1.26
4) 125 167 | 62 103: 1.12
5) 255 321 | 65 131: 0.91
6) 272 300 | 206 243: 1.02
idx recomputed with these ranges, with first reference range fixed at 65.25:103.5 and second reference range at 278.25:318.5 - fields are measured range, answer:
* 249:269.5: 0.13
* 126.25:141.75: -0.23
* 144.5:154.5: -0.17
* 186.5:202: -0.24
